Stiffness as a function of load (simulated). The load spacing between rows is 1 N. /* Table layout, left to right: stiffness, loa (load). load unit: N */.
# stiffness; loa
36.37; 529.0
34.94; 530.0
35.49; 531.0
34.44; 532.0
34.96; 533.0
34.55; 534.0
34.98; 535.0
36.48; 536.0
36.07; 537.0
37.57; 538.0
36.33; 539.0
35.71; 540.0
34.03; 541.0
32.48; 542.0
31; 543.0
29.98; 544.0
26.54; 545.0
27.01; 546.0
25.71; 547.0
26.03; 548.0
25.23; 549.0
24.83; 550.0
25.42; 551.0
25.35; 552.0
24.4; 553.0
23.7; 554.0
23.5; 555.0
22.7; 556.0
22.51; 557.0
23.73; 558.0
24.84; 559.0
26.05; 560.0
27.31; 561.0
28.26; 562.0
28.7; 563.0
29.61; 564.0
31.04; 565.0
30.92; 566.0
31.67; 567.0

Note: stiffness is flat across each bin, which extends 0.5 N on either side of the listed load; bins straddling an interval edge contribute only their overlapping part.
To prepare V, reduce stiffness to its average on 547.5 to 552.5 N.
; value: 25.4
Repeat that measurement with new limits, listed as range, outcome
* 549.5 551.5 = 25.1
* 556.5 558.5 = 23.1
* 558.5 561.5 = 26.1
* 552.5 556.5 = 23.6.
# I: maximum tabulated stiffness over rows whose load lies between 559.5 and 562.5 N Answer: 28.26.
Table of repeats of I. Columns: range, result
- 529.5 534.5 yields 35.49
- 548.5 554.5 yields 25.42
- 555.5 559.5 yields 24.84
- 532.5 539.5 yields 37.57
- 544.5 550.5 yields 27.01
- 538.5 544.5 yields 36.33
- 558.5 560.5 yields 26.05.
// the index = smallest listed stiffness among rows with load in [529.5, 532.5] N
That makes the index 34.44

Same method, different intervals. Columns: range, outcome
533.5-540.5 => 34.55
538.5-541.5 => 34.03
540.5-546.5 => 26.54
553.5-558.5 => 22.51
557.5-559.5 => 23.73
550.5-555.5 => 23.5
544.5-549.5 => 25.23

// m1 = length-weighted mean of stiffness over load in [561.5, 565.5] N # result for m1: 29.4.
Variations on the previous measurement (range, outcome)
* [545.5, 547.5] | 26.4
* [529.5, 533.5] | 35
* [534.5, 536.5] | 35.7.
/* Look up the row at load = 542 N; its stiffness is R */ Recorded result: 32.48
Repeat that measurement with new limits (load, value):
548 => 26.03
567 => 31.67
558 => 23.73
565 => 31.04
